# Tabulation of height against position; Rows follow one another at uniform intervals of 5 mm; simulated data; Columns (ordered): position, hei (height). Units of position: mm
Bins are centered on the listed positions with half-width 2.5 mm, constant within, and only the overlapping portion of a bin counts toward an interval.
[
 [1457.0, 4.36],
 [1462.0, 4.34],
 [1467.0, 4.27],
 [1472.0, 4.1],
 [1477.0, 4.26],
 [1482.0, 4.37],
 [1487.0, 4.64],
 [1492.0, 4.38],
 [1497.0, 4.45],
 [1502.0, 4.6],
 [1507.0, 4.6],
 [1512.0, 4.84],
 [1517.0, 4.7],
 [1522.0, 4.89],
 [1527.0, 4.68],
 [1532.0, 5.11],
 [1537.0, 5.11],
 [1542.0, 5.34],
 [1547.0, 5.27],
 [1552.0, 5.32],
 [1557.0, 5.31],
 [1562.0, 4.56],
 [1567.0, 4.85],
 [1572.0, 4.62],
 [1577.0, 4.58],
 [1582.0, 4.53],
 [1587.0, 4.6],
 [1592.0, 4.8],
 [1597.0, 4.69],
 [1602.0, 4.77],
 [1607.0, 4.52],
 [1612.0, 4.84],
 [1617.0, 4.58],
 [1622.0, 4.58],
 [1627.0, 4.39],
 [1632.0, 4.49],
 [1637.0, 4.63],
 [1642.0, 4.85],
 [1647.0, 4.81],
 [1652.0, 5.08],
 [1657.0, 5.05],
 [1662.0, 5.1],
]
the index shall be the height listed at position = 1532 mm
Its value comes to 5.11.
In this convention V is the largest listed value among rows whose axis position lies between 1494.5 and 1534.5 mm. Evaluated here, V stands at 5.11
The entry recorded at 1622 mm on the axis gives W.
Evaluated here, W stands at 4.58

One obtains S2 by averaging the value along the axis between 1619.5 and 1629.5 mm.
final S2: 4.48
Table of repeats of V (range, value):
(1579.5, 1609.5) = 4.8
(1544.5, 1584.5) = 5.32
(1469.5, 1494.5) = 4.64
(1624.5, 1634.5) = 4.49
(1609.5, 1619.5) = 4.84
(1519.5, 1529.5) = 4.89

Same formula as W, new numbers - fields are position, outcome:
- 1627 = 4.39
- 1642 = 4.85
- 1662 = 5.1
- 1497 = 4.45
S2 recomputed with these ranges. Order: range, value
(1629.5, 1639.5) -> 4.56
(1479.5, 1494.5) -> 4.46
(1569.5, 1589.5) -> 4.58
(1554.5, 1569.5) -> 4.91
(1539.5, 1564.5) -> 5.16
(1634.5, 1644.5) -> 4.74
